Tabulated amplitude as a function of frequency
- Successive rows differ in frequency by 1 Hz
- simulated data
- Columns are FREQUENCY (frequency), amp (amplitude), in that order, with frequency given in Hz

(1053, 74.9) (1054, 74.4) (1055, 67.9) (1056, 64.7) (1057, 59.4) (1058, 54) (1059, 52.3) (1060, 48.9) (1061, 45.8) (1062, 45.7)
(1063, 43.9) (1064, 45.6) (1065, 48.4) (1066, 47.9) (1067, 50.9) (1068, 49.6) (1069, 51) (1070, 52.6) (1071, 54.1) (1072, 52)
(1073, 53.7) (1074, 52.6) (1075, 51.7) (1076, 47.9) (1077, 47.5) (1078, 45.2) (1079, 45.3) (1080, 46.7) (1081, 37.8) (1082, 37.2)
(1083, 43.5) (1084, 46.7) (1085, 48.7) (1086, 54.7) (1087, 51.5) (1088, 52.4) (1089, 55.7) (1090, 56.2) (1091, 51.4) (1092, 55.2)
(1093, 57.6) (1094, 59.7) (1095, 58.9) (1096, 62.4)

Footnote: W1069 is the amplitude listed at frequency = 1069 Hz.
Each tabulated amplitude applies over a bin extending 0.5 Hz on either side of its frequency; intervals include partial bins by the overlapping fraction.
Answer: 51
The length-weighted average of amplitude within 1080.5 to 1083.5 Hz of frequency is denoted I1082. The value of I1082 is 39.5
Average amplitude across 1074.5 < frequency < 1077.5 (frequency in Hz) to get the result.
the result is 49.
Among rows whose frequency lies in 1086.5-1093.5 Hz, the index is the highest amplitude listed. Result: 57.6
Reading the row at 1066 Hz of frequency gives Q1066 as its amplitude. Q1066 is 47.9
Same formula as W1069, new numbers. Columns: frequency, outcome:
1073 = 53.7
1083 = 43.5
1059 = 52.3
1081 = 37.8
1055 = 67.9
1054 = 74.4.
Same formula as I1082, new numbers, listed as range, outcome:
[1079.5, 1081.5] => 42.2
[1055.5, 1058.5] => 59.4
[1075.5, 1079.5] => 46.5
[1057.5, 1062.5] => 49.3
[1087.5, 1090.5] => 54.8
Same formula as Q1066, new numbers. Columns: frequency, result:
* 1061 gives 45.8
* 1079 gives 45.3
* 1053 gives 74.9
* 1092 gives 55.2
